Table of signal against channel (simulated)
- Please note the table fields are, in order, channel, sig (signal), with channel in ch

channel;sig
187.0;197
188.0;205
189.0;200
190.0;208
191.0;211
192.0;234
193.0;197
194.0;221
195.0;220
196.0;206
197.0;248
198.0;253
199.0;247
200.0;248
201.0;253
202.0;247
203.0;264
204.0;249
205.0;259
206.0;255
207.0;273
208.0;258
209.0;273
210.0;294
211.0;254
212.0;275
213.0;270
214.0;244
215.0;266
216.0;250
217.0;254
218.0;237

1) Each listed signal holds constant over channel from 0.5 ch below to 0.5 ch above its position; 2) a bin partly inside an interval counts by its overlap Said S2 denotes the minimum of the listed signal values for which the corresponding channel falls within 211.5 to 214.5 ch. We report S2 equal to 244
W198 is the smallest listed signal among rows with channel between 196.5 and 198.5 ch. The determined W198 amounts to 248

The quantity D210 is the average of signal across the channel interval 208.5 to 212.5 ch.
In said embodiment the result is 274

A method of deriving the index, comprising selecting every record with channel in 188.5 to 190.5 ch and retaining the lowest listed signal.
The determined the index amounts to 200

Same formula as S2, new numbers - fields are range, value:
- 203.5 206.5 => 249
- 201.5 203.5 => 247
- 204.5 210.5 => 255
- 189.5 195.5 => 197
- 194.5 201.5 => 206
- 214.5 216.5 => 250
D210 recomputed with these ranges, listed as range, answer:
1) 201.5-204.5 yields 253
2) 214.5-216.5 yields 258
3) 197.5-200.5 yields 249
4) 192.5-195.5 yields 213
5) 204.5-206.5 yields 257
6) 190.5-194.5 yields 216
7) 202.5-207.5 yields 260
